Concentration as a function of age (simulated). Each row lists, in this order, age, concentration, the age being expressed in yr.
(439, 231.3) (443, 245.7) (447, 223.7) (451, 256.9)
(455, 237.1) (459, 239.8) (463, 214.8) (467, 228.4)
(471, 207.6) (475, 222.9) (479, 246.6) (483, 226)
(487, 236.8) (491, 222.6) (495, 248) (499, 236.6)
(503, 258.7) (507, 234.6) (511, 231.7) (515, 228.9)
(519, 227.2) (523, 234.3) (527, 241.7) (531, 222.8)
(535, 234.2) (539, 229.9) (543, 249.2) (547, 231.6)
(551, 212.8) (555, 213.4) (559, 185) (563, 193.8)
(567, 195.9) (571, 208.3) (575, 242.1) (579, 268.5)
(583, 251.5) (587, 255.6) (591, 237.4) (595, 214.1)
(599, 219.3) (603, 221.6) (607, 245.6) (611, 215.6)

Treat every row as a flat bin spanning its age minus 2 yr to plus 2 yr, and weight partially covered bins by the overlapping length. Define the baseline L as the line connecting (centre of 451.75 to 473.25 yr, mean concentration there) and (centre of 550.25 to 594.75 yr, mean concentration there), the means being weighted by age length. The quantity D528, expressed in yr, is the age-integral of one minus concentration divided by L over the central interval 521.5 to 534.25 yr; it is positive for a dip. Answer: -0.43 yr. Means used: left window 227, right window 224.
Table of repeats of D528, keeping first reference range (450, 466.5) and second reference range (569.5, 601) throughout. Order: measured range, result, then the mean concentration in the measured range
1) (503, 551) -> 0.60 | 233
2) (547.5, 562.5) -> 1.99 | 206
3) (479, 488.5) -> 0.05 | 234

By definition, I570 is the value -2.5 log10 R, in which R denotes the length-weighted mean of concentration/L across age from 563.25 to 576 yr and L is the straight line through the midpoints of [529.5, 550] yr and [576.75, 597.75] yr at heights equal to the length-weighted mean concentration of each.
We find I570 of 0.14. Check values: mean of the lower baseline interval 233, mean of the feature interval 210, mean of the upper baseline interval 244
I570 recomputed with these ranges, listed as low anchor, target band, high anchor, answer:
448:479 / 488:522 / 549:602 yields -0.04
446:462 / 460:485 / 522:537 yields 0.06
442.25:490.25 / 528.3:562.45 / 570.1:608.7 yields 0.06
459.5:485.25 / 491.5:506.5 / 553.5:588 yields -0.09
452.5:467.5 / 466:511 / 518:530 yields -0.01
